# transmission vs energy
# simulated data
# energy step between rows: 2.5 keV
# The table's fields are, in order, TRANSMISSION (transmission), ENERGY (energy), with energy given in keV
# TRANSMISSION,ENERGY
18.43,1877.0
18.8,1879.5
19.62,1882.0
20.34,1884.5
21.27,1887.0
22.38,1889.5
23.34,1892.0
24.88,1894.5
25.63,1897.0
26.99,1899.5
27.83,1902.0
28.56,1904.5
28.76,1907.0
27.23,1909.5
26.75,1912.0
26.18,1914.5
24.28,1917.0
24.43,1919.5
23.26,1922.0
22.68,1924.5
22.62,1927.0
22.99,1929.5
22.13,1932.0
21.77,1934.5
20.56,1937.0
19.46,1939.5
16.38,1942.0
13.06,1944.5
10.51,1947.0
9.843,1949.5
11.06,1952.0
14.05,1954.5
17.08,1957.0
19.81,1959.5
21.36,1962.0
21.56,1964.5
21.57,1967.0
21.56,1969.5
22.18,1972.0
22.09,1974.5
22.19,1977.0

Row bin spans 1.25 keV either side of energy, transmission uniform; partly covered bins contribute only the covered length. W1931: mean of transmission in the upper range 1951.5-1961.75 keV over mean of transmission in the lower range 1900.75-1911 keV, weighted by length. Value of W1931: 0.6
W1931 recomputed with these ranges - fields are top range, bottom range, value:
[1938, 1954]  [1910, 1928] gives 0.55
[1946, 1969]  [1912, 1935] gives 0.70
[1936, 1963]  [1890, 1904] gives 0.61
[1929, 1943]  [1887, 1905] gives 0.81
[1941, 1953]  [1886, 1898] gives 0.52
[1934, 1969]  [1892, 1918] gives 0.64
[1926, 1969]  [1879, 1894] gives 0.85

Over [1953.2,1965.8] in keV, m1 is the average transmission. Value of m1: 18.8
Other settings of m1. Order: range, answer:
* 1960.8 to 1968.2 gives 21.5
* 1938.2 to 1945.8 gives 16.3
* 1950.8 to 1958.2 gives 14.1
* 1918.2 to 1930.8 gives 23.2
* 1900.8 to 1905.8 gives 28.2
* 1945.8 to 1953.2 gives 10.5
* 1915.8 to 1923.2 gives 24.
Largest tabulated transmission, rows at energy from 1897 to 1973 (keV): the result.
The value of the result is 28.76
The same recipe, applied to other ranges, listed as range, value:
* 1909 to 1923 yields 27.23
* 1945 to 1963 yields 21.36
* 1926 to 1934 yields 22.99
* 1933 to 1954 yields 21.77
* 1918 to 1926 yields 24.43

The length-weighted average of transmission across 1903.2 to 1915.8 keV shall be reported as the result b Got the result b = 27.5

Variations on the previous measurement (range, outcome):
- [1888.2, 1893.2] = 22.8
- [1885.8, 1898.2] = 23.5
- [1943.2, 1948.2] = 11.8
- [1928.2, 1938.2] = 21.9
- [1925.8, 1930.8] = 22.8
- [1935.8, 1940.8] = 20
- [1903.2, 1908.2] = 28.7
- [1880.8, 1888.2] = 20.4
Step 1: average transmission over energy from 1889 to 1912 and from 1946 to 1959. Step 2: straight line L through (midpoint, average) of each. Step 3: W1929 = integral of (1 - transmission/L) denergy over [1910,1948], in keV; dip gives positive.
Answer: -4.3 keV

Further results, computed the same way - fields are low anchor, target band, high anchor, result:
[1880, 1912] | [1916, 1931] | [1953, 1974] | -0.4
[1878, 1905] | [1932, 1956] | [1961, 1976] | 7.2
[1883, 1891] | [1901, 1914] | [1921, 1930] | -3.3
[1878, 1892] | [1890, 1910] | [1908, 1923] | -3.0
